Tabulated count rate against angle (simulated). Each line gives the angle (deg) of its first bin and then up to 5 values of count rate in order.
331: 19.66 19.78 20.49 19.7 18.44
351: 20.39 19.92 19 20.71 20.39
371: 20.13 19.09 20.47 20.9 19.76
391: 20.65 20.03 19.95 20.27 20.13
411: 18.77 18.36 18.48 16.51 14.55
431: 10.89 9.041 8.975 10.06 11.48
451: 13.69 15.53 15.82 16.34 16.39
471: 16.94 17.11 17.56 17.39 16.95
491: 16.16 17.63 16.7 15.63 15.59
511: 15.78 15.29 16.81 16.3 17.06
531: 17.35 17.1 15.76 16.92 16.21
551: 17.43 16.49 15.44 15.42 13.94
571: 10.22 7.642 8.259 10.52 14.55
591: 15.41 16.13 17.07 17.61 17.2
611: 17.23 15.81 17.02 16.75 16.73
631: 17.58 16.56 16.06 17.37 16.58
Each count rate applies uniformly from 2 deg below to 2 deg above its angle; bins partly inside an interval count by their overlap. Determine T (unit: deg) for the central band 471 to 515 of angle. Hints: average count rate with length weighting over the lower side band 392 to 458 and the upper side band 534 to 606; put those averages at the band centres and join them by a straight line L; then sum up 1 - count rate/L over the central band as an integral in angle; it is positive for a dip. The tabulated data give -4.5 deg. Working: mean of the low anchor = 15.5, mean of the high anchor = 14.6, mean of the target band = 16.6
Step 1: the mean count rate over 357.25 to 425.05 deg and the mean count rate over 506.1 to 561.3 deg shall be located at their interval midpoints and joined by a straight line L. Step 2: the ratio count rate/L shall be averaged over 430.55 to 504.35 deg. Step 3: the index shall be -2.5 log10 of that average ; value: 0.20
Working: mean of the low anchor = 19.6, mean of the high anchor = 16.4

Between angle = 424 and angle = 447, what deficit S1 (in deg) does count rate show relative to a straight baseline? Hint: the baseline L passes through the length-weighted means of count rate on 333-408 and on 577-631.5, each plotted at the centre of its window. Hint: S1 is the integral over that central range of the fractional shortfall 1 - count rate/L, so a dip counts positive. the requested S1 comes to 9.5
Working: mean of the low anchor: 20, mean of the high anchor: 15.5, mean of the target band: 11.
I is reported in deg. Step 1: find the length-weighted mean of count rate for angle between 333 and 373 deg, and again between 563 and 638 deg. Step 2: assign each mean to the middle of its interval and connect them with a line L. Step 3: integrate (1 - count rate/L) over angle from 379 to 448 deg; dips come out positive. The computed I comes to 7.9 deg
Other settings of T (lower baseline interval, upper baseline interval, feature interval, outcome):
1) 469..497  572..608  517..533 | -1.2 deg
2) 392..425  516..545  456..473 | 1.6 deg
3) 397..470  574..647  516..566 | -3.4 deg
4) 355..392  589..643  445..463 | 4.4 deg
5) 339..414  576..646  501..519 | 1.8 deg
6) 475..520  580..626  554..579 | 5.3 deg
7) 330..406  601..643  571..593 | 7.8 deg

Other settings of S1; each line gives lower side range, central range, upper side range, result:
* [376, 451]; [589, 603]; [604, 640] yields 0.3 deg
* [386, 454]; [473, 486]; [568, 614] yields -1.8 deg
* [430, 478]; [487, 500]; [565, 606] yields -3.2 deg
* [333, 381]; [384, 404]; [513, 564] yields -1.0 deg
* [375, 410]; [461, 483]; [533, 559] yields 1.7 deg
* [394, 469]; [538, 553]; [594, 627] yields -0.2 deg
